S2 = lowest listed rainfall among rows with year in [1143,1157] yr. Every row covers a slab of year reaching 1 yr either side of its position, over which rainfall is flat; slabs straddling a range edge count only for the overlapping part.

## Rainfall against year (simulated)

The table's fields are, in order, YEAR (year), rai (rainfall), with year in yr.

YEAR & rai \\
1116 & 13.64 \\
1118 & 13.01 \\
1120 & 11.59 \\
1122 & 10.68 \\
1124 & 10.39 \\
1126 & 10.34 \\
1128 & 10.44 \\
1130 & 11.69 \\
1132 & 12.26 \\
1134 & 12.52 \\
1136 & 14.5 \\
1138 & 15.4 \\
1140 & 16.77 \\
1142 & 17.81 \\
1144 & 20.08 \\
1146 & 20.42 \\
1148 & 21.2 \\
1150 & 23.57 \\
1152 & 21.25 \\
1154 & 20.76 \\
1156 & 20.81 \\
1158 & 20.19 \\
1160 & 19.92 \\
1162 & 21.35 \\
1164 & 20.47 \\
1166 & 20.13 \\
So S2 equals 20.08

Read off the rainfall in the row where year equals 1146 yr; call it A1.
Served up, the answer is 20.42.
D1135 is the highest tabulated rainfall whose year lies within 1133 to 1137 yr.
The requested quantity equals 14.5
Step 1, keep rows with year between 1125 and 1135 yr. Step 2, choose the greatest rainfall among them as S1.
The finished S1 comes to 12.52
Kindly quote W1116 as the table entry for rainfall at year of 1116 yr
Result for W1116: 13.64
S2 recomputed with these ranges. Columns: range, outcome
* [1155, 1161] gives 19.92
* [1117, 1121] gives 11.59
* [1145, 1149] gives 20.42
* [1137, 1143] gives 15.4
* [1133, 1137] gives 12.52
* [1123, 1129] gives 10.34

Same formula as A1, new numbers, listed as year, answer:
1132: 12.26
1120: 11.59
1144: 20.08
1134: 12.52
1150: 23.57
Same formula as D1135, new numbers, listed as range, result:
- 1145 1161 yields 23.57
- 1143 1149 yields 21.2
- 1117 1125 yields 13.01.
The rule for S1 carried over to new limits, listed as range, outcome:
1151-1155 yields 21.25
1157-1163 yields 21.35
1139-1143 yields 17.81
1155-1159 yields 20.81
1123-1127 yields 10.39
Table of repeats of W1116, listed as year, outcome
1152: 21.25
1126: 10.34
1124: 10.39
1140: 16.77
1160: 19.92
